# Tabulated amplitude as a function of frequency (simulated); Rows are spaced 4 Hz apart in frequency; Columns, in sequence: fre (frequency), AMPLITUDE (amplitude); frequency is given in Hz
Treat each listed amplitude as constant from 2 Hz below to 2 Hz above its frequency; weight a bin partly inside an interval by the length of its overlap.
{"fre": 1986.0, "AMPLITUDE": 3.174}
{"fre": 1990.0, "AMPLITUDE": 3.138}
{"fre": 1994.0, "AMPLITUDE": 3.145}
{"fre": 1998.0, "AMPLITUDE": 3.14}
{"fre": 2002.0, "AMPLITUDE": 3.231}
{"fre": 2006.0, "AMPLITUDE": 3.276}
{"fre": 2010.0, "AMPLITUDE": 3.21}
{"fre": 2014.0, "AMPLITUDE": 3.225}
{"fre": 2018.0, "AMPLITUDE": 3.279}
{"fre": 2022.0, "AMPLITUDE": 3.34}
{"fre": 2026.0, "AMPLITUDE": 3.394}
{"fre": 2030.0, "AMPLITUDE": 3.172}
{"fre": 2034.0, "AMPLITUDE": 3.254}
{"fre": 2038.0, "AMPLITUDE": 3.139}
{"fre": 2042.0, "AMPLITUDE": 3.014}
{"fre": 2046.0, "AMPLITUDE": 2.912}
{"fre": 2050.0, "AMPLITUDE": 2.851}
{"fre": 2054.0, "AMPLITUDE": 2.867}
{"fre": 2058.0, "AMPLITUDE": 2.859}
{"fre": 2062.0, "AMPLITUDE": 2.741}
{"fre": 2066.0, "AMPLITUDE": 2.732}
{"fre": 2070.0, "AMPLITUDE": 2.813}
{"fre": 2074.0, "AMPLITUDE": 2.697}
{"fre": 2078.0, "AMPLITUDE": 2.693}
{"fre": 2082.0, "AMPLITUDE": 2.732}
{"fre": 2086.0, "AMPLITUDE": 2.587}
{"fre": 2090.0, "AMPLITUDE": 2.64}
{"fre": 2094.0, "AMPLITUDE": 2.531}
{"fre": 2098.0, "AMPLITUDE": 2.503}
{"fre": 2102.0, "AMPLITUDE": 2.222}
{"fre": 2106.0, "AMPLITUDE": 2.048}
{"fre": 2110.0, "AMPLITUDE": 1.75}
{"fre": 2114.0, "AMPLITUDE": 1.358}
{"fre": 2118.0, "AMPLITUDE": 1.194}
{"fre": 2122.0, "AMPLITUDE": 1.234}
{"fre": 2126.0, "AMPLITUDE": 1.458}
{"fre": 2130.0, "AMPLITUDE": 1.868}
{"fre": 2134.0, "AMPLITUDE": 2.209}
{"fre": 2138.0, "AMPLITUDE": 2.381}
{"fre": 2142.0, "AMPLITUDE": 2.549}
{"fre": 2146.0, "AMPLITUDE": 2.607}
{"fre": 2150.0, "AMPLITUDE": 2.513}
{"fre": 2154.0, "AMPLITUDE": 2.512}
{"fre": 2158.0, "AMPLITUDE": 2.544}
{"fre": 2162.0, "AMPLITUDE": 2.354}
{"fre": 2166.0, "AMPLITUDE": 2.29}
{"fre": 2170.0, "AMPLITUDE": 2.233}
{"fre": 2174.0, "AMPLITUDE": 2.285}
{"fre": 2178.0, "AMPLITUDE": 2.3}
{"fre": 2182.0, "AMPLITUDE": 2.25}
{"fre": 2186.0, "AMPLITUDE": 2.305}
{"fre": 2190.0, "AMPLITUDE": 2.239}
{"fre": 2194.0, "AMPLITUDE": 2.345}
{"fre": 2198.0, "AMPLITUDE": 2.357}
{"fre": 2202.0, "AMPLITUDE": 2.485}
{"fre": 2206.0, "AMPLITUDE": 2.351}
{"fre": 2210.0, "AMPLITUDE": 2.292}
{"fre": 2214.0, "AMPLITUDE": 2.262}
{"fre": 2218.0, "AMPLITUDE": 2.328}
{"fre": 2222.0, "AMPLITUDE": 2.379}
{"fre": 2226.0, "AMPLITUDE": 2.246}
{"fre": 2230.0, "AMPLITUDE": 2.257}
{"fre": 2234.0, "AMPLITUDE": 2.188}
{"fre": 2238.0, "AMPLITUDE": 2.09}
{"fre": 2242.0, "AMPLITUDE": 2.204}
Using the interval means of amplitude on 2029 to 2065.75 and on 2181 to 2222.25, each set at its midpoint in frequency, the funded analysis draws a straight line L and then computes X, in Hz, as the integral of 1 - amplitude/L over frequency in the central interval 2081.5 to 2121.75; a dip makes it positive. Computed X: 9.6 Hz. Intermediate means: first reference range 2.96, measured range 2.09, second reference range 2.33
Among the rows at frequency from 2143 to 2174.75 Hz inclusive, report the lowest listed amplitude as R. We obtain 2.233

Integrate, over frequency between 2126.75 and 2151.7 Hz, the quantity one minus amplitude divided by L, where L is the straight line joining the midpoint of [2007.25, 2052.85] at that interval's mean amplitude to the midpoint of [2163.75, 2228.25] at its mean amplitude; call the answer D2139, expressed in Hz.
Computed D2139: 2.8 Hz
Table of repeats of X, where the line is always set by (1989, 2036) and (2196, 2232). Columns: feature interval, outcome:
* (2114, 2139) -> 9.63 Hz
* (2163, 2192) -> 2.54 Hz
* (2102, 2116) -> 5.06 Hz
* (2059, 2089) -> 2.46 Hz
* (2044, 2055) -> 0.68 Hz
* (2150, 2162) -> 0.43 Hz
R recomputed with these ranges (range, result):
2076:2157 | 1.194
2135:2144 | 2.381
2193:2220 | 2.262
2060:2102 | 2.222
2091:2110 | 1.75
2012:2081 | 2.693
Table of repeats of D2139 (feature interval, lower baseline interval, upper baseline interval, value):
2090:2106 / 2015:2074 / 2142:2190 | 2.0 Hz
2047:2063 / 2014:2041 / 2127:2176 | 1.1 Hz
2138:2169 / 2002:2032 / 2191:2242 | 1.6 Hz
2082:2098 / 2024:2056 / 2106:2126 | -4.7 Hz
